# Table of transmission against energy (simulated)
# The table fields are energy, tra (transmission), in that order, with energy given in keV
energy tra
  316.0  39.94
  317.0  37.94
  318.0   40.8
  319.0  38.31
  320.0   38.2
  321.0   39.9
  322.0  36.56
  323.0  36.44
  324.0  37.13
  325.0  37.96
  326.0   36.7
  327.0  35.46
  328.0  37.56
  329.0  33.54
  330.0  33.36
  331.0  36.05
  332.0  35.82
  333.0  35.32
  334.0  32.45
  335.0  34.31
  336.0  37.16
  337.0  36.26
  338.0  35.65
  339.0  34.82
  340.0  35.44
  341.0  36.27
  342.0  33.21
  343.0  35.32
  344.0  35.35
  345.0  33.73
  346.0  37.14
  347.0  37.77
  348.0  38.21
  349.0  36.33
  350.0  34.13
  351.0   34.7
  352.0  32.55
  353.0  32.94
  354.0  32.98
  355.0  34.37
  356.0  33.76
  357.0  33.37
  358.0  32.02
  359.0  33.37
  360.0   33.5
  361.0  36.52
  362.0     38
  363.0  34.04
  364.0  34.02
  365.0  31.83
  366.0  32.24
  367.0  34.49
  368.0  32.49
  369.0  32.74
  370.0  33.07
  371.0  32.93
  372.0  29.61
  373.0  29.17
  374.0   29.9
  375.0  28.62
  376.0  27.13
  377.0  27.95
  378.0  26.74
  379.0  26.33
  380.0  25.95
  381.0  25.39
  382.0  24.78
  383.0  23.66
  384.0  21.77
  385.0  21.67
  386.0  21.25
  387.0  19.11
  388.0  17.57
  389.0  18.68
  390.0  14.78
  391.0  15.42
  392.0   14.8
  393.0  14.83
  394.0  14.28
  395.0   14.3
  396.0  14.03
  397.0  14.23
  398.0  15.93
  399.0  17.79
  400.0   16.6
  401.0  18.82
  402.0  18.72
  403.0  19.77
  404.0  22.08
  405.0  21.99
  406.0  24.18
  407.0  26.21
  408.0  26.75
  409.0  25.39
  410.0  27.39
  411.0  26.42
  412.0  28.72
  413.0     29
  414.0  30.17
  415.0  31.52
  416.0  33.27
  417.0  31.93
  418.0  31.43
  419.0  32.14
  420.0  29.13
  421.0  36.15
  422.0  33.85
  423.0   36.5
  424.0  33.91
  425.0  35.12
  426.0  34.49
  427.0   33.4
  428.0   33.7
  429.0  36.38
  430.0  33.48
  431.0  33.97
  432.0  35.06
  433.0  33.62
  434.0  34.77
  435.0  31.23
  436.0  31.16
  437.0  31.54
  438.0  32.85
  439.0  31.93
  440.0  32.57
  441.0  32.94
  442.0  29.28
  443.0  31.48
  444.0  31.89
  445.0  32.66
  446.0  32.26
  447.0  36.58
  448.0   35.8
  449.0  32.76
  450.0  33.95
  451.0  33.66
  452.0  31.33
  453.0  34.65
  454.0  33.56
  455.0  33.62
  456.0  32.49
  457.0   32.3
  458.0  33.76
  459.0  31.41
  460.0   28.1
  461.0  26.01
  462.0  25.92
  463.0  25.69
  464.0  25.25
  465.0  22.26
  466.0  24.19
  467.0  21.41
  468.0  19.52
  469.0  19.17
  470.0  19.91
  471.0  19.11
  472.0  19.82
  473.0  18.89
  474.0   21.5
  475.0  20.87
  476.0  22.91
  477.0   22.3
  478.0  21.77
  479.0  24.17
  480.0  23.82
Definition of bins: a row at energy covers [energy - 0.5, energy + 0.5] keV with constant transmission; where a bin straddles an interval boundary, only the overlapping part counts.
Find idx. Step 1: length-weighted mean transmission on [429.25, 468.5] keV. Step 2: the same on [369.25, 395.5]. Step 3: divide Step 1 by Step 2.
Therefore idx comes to 1.34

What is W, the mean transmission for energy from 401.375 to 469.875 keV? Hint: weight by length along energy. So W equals 30.2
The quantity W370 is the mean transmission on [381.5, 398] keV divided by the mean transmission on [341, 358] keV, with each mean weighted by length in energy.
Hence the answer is 0.51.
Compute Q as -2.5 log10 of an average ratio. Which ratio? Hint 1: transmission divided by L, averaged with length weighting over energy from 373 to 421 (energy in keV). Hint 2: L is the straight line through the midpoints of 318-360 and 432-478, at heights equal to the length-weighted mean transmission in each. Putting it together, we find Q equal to 0.34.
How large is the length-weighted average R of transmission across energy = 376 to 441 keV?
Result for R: 26.3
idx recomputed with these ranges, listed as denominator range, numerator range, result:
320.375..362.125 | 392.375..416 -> 0.62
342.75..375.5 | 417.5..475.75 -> 0.90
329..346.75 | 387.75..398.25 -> 0.43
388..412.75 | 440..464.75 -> 1.60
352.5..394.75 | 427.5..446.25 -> 1.19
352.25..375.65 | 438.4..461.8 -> 0.98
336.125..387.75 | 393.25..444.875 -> 0.89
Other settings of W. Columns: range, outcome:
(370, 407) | 21.6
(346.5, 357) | 34.7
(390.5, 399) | 14.9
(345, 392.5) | 29.4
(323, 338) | 35.7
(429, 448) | 32.9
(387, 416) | 20.9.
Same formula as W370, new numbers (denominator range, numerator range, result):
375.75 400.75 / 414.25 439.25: 1.69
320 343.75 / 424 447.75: 0.93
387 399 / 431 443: 2.08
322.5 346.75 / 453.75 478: 0.70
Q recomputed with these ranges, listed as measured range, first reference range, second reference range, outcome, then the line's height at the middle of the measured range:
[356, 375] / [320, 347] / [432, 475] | 0.038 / 34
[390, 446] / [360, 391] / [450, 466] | 0.051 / 28.8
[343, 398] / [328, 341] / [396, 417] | 0.066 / 29.4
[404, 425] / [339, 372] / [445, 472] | 0.043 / 31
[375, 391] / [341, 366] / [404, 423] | 0.368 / 31.9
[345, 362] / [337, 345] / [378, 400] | -0.126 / 30.9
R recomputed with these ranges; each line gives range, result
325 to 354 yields 35.3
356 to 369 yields 33.8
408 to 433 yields 32.1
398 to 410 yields 21.7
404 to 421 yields 28.5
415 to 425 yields 33.2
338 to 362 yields 34.8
